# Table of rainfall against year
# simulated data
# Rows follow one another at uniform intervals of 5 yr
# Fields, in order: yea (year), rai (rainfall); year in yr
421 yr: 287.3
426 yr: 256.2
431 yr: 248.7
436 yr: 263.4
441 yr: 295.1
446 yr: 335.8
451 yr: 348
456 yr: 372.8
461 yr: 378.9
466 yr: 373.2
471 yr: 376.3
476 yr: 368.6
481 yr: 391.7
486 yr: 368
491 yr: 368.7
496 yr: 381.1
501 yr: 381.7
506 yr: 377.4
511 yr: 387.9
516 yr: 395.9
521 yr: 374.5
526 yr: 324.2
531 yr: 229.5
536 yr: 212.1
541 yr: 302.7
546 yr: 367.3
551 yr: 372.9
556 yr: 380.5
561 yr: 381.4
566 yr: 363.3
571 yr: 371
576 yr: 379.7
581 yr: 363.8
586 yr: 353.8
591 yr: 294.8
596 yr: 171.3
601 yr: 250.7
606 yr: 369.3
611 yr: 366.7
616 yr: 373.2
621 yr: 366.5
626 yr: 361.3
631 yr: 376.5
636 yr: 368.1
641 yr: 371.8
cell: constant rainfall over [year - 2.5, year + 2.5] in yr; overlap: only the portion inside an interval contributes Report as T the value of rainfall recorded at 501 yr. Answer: 381.7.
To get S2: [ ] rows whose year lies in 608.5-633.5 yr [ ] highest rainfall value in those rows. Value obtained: 376.5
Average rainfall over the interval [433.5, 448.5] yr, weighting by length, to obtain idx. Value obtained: 298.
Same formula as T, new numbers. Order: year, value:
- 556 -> 380.5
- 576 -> 379.7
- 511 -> 387.9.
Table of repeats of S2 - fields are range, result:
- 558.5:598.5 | 381.4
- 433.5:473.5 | 378.9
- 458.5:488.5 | 391.7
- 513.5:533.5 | 395.9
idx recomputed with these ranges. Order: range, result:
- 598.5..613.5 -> 329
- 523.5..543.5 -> 267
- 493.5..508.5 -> 380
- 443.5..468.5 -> 362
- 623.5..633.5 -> 369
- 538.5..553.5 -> 348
